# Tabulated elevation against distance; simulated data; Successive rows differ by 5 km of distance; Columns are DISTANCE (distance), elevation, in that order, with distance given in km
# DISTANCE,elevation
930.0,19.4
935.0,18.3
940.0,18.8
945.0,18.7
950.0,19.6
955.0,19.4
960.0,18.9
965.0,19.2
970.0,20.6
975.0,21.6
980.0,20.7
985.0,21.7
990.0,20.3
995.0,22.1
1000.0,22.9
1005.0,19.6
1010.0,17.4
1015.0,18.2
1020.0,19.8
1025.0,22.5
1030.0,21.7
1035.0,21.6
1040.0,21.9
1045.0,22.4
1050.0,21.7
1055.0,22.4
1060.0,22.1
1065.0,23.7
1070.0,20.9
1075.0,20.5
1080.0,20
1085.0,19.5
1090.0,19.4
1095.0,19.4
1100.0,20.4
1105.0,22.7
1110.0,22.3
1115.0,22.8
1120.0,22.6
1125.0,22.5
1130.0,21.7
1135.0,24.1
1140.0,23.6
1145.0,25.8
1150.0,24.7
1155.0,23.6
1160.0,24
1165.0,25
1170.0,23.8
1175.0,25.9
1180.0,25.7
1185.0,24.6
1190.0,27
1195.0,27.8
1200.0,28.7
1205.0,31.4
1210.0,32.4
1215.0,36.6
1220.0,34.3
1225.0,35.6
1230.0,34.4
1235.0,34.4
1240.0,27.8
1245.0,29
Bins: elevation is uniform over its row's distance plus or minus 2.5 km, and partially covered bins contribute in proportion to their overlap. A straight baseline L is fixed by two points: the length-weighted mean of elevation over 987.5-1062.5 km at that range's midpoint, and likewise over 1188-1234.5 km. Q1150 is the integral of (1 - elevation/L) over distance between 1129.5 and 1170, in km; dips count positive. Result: 6.2 km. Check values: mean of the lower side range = 21.1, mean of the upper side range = 32.2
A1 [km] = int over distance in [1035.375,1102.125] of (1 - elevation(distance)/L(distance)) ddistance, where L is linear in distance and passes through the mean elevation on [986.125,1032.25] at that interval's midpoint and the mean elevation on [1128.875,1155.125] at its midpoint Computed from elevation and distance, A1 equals 2.89 km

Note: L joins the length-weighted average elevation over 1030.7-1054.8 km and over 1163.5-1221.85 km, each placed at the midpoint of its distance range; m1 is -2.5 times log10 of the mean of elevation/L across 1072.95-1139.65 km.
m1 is 0.157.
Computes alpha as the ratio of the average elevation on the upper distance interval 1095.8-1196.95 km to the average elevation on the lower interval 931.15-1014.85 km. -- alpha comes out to 1.2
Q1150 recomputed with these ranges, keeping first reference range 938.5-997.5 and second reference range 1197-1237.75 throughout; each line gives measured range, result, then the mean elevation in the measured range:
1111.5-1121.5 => 1.9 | 22.7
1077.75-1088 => 2.5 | 19.7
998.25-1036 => 4.0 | 20.4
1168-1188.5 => 4.0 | 25.1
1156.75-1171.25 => 3.0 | 24.3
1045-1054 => 0.9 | 22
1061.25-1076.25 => 2.1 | 21.8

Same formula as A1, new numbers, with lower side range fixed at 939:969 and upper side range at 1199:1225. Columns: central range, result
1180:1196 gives 2.8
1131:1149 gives 3.1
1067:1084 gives 3.5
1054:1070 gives 1.6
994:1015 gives 1.7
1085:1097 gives 3.2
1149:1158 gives 1.8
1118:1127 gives 1.8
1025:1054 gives 2.3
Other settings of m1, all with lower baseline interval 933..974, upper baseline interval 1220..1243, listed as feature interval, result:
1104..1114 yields 0.198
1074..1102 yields 0.293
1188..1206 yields 0.103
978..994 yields -0.006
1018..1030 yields 0.073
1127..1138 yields 0.225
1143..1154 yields 0.160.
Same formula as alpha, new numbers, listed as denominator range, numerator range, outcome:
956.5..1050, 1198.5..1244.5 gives 1.58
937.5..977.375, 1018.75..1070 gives 1.12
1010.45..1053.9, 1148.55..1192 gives 1.18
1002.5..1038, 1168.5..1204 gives 1.32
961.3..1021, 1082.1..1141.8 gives 1.07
